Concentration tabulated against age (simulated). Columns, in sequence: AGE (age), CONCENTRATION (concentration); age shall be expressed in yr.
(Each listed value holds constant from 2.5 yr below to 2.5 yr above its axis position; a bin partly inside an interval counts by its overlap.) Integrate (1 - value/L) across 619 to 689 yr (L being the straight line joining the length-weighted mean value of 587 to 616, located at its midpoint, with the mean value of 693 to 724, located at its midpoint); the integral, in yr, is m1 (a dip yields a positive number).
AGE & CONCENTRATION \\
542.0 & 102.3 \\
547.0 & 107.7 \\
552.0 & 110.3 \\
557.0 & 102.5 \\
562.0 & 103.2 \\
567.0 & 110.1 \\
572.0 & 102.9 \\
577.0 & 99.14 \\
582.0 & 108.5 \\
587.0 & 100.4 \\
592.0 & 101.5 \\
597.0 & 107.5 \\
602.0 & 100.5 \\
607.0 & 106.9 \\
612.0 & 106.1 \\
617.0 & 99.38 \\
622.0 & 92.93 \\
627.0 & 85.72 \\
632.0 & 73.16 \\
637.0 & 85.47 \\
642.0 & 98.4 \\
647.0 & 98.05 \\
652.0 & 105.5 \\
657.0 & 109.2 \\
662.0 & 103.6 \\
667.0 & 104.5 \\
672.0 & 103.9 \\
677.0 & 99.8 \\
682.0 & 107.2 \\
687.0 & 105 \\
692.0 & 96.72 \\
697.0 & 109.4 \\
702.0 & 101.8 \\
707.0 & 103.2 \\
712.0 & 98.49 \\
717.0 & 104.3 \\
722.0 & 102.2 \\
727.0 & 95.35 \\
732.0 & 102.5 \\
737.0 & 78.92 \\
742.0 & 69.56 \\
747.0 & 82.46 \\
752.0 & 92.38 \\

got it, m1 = 3.66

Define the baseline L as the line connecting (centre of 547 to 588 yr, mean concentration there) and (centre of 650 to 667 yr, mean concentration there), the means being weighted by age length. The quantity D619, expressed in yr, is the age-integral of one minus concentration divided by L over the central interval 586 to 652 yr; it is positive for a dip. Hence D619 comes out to 5.39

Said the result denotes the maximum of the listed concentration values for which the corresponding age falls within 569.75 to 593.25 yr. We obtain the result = 108.5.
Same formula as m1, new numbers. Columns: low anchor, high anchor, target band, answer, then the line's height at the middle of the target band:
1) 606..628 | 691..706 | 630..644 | 1.97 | 99.6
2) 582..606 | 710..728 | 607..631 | 1.65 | 103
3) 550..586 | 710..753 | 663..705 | -3.51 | 95.6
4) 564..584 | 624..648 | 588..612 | -1.58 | 97.7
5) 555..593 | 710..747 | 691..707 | -1.50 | 94.4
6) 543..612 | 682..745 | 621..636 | 2.77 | 102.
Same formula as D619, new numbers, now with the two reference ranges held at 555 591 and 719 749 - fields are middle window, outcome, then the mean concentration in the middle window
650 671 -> -2.18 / 106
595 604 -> -0.24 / 104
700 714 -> -1.51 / 101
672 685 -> -1.33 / 104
